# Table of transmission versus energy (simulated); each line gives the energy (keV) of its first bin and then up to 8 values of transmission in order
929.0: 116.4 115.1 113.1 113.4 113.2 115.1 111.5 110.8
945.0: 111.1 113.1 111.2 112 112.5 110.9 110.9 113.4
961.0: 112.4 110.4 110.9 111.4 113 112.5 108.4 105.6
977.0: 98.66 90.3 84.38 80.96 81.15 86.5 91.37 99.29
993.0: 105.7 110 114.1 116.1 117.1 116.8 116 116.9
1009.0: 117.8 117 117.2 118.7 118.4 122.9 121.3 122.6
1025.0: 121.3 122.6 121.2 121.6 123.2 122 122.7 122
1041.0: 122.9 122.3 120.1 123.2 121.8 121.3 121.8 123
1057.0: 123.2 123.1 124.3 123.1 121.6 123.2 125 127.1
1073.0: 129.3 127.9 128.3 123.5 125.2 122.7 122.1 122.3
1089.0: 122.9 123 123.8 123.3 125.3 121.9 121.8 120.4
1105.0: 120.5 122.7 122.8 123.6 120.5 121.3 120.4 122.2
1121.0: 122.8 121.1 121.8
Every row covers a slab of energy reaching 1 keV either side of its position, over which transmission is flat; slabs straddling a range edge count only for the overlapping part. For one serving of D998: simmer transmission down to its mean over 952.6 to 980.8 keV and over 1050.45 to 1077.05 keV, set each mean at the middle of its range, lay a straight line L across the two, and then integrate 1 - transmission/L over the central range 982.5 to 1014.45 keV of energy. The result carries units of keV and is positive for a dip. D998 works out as 1.8 keV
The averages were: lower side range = 108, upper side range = 124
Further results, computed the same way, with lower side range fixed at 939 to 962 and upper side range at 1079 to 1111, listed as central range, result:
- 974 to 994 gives 3.9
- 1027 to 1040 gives -0.4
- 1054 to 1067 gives -0.3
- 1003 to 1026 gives -0.4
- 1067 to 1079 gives -0.6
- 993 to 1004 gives 0.1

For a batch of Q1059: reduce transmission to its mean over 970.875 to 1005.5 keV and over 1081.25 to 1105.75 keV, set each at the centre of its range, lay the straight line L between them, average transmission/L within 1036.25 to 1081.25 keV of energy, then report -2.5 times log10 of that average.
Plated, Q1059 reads -0.074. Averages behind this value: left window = 101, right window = 123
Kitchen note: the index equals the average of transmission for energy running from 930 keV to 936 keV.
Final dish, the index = 114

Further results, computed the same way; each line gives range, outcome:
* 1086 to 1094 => 123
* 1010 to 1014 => 117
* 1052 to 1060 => 123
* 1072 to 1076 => 129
